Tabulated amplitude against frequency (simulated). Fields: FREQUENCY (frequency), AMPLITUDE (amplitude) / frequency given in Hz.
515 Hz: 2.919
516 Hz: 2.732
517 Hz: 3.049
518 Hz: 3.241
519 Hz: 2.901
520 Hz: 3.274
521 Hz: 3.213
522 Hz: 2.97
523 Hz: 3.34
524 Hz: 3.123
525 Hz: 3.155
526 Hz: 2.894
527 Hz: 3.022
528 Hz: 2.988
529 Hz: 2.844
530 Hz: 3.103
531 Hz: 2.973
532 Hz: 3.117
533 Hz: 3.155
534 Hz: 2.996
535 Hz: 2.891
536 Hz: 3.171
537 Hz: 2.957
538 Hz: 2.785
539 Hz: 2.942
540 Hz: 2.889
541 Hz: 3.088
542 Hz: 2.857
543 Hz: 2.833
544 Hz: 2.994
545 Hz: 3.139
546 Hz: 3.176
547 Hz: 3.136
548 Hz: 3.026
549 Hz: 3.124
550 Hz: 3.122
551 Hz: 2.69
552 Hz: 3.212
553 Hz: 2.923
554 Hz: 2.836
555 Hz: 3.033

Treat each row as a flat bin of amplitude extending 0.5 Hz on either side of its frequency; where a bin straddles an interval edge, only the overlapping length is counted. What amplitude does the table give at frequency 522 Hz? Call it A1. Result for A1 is 2.97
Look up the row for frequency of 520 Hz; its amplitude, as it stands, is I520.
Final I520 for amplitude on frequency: 3.274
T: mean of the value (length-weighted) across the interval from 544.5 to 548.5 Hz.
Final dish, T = 3.12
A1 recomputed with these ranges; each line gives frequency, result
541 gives 3.088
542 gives 2.857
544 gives 2.994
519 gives 2.901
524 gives 3.123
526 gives 2.894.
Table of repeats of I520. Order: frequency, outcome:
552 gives 3.212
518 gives 3.241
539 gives 2.942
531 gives 2.973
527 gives 3.022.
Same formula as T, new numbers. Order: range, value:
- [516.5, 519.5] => 3.06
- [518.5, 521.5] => 3.13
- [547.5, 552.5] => 3.03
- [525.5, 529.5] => 2.94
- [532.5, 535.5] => 3.01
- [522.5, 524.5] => 3.23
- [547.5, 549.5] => 3.08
